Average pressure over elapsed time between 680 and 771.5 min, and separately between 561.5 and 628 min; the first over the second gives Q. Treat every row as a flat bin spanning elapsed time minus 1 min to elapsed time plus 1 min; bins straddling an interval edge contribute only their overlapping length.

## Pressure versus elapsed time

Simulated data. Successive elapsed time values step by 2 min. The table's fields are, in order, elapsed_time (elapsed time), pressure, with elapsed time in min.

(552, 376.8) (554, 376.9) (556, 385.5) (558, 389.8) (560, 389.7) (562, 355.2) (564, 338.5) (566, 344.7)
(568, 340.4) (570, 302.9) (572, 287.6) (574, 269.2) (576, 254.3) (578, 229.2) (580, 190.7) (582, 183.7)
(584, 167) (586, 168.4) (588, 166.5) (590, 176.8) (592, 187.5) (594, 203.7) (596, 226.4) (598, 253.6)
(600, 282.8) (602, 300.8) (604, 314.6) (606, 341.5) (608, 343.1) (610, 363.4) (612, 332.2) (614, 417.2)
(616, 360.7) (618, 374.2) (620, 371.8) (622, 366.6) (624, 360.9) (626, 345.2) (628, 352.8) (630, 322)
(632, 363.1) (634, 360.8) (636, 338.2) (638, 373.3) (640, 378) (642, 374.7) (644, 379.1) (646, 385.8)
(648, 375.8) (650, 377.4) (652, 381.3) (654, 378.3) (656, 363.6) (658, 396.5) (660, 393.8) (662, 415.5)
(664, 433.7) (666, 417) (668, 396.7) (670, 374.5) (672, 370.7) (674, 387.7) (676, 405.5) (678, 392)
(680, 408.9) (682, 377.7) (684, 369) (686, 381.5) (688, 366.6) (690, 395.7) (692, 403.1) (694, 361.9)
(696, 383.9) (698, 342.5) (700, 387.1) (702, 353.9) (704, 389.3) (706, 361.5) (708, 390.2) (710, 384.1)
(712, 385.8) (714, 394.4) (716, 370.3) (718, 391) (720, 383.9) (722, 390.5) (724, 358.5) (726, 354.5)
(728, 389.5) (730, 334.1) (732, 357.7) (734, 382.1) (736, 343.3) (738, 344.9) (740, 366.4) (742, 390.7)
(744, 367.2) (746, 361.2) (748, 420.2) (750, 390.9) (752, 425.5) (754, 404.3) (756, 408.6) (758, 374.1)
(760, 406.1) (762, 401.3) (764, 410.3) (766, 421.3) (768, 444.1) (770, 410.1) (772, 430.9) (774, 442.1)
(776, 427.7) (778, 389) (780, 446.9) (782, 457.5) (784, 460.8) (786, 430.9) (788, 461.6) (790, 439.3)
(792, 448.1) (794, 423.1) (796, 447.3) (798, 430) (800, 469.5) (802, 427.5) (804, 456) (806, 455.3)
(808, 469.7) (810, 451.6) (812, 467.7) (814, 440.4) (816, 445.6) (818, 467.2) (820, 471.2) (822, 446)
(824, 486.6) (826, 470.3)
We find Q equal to 1.3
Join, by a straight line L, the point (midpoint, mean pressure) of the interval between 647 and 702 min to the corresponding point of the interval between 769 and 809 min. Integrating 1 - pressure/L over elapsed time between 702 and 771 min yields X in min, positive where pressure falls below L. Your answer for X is 5.1 min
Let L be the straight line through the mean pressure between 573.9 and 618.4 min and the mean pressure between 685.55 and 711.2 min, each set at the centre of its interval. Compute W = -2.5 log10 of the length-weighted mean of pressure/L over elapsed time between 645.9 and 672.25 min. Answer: -0.17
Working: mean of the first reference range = 264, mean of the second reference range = 377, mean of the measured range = 391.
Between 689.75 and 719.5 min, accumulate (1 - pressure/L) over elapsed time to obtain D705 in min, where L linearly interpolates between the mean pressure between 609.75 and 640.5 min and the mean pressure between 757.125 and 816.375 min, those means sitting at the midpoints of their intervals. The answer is 1.39 min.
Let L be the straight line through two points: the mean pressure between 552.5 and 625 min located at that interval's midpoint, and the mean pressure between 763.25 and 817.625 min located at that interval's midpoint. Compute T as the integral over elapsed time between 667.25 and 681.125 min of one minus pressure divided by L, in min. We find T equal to -1.2 min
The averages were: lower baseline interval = 298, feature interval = 391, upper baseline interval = 441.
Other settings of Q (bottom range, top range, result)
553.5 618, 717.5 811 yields 1.42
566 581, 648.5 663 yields 1.42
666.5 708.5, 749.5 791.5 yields 1.11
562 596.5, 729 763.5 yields 1.58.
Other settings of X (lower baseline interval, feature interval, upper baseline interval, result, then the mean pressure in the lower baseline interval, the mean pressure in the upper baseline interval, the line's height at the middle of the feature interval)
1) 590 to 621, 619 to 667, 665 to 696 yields -3.9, 307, 387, 347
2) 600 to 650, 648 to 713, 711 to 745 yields -3.7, 357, 371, 364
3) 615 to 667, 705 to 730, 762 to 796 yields 1.8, 375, 433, 407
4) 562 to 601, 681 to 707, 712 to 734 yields -2.1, 244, 373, 347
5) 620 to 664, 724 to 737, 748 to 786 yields 1.5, 372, 420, 406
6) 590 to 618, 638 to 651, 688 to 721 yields -1.8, 300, 380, 332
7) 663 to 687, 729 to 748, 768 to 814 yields 2.5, 393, 443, 420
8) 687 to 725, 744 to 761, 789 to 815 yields 0.6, 379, 448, 412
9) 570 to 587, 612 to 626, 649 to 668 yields -2.7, 224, 395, 311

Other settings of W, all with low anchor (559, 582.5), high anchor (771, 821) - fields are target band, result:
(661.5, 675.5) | -0.114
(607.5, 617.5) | -0.138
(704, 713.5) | 0.013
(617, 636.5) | -0.080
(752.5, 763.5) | 0.052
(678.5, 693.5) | -0.041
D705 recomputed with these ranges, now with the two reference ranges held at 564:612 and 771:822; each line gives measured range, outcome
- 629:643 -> -2.6 min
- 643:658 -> -3.0 min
